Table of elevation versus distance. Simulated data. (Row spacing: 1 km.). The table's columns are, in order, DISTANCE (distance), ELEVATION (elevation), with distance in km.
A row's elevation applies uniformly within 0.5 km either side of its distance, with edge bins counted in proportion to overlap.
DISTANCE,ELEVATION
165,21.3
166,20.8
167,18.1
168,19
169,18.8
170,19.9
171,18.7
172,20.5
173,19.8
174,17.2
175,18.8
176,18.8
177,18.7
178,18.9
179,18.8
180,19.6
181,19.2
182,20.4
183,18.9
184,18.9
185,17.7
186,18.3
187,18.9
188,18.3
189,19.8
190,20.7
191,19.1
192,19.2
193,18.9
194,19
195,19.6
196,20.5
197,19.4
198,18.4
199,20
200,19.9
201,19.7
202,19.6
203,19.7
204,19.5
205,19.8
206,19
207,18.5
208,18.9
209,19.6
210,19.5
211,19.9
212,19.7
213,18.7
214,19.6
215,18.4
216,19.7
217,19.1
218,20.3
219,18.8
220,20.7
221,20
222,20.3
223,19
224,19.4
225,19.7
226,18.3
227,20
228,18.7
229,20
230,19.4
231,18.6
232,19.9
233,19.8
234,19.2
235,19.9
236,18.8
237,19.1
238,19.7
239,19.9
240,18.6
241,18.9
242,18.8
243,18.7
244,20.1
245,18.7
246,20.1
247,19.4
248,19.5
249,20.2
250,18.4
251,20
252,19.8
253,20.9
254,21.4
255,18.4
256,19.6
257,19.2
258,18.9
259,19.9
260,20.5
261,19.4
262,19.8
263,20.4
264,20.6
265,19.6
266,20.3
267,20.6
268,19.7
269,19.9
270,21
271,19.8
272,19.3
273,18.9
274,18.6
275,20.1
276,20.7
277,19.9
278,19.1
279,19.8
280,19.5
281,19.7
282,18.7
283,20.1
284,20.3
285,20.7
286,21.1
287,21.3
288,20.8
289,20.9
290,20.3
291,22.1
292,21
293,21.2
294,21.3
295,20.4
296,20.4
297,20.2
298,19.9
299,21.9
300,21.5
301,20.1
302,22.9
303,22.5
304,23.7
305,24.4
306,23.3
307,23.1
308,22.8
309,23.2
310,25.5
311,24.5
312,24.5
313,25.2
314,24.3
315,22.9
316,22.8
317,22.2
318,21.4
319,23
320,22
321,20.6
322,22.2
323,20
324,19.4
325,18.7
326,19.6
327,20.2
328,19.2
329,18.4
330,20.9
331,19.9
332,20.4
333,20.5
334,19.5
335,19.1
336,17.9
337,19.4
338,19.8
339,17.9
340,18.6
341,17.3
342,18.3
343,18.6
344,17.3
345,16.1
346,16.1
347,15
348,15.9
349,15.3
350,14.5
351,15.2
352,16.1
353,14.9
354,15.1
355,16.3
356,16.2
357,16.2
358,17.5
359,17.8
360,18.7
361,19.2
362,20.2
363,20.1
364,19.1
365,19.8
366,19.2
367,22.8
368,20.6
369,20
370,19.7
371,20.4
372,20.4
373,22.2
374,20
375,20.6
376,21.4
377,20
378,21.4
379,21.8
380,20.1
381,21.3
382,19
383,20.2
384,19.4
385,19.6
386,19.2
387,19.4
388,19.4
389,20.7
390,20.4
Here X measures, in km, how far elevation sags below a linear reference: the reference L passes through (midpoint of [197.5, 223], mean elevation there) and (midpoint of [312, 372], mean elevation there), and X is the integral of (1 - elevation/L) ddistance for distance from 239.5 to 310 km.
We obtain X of -4.1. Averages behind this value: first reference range 19.5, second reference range 19.1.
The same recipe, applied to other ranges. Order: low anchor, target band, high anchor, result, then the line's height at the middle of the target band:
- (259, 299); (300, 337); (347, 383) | -3.93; 19.6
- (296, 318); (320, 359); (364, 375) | 6.45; 21.6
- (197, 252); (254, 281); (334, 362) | -1.68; 18.6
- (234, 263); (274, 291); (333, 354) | -1.38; 18.7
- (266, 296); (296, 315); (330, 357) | -3.77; 19.1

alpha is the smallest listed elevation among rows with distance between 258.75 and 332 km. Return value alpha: 18.4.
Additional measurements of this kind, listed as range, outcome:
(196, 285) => 18.3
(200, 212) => 18.5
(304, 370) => 14.5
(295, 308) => 19.9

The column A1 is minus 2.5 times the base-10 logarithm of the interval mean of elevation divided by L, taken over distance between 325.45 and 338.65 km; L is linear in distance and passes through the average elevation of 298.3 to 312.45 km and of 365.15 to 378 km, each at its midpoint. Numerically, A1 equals 0.13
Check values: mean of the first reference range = 23.1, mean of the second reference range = 20.6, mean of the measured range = 19.6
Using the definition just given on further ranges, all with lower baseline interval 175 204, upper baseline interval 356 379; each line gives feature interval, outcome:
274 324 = -0.10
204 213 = 0.00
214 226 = -0.01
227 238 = 0.00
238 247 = 0.01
